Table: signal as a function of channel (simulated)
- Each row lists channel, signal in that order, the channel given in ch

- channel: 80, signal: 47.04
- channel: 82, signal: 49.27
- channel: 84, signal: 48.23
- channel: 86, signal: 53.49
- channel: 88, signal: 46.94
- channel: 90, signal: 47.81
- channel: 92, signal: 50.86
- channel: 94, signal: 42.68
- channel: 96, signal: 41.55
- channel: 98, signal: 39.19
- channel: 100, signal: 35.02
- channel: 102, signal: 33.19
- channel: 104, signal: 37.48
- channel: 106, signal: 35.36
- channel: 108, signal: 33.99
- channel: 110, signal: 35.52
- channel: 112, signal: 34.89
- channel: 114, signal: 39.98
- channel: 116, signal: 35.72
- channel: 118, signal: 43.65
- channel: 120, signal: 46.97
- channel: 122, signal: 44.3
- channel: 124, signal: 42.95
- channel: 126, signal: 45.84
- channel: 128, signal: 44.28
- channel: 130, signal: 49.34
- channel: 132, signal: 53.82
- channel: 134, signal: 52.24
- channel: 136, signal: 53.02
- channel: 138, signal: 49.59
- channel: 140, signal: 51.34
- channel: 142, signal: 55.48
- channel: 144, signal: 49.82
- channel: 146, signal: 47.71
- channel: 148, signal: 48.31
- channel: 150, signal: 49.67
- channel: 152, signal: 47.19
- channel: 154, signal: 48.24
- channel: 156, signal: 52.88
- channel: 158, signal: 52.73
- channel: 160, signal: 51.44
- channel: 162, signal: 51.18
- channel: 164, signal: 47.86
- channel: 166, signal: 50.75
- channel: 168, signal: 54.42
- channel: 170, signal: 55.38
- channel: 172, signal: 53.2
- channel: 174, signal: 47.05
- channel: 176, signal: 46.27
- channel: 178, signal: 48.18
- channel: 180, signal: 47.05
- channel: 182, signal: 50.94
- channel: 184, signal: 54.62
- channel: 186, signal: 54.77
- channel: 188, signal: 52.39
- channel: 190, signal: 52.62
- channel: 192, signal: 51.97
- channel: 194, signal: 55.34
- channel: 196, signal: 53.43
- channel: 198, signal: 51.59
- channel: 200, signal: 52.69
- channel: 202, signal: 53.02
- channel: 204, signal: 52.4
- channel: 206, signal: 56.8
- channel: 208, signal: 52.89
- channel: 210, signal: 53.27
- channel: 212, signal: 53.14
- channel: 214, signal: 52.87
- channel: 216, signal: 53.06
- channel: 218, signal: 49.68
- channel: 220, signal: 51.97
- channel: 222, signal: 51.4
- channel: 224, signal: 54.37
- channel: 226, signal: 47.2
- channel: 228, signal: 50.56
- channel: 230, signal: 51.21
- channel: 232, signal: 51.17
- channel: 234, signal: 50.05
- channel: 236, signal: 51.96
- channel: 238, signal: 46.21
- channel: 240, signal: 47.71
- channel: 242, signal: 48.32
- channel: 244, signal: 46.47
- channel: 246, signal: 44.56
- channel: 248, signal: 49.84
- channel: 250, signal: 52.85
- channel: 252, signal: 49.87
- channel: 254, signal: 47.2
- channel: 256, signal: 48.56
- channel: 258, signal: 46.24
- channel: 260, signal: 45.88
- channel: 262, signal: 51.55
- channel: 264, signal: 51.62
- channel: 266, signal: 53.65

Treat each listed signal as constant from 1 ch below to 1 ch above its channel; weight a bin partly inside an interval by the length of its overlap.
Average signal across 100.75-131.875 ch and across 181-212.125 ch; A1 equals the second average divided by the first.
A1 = 1.31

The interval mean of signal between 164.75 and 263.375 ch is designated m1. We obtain 50.9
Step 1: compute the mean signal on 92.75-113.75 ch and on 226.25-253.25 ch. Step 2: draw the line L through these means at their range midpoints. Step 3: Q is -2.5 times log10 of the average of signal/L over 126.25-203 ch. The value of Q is -0.20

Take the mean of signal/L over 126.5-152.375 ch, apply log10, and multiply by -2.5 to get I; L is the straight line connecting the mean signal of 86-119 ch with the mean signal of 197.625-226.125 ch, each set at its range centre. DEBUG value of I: -0.135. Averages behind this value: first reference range 40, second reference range 52.6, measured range 50.1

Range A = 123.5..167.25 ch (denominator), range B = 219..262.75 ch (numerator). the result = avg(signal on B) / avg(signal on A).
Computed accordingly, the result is 1.0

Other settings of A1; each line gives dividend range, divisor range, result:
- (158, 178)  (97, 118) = 1.40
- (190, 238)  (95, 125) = 1.35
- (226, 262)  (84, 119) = 1.20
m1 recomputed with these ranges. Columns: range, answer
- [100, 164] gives 45.6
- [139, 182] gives 50.3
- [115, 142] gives 47.5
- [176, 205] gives 52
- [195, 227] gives 52.5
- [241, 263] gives 48.3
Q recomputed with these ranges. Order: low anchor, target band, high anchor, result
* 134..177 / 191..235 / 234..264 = -0.06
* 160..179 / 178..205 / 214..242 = -0.04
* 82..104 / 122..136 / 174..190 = -0.04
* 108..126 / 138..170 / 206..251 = -0.16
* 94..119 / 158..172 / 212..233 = -0.17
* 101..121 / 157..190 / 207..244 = -0.14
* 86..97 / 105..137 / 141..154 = 0.12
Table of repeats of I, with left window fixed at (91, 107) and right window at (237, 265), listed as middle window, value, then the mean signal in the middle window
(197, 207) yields -0.17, 53.3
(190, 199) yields -0.18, 53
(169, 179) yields -0.14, 50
